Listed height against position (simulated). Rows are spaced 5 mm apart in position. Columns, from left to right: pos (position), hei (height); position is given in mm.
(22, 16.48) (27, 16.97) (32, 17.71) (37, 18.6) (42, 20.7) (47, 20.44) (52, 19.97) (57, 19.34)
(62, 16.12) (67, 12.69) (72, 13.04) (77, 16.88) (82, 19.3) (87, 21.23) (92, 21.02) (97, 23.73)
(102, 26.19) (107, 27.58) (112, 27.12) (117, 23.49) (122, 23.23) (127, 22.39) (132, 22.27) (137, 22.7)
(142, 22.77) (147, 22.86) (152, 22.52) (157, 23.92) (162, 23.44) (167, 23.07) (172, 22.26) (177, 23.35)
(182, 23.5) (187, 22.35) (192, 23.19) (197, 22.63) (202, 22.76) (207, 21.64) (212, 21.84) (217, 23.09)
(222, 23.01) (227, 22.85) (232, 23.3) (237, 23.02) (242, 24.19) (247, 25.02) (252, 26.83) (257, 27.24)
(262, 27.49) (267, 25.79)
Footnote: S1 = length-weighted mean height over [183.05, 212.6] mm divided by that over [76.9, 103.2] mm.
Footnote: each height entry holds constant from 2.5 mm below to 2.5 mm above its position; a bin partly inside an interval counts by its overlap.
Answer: 1.0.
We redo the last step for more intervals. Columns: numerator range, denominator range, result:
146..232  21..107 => 1.19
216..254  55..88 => 1.43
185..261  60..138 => 1.11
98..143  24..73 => 1.37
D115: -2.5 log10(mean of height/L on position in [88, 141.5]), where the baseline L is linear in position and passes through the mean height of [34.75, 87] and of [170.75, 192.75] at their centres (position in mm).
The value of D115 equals -0.19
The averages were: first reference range 17.9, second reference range 22.9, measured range 23.9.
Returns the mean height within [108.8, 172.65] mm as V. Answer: 23.3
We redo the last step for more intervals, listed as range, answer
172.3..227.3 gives 22.7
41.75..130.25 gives 20.8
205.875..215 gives 21.8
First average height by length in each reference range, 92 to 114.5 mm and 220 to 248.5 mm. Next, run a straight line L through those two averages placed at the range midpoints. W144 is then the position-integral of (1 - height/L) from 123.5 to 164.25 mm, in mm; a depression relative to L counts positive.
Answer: 3.4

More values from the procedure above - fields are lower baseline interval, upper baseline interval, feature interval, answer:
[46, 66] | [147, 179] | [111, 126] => -2.15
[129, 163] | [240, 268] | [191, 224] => 2.91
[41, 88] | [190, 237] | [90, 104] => -3.55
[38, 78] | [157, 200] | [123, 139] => -1.30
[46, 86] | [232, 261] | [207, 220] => 0.78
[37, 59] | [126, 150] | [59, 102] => 5.10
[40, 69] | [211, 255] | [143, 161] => -1.54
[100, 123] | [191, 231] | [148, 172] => 1.06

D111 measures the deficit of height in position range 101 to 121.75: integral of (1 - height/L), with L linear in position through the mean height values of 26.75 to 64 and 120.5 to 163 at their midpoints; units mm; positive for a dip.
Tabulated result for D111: -4.02 mm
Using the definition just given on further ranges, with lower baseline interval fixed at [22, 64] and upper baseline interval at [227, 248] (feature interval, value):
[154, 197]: -2.02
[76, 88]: 0.30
